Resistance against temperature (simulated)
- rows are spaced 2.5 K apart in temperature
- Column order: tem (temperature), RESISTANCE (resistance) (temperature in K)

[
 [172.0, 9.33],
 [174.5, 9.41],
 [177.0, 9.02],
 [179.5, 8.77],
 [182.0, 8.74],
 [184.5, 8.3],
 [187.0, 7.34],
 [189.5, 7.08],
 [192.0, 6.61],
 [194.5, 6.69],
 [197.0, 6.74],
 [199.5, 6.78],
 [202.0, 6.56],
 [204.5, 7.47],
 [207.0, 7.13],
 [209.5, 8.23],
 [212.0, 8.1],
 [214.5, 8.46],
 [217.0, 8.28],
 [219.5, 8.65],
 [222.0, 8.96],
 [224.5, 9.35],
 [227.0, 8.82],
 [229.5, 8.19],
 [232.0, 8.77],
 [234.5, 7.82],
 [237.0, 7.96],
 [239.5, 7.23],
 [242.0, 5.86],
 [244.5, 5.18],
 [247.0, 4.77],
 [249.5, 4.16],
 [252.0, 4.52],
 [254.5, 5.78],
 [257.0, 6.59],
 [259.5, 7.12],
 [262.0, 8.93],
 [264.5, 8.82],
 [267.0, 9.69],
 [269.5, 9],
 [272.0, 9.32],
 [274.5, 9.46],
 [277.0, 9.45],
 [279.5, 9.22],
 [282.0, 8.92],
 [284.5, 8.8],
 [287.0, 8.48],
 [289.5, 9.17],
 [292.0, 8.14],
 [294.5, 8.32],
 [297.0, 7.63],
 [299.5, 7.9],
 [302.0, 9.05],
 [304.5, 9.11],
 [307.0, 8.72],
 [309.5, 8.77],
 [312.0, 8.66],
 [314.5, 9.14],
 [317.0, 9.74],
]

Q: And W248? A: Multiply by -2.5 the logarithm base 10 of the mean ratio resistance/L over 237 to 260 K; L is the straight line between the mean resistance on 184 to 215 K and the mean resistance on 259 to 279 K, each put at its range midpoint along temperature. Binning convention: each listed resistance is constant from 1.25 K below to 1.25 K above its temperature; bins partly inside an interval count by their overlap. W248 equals 0.42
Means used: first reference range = 7.3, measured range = 5.77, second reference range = 9.05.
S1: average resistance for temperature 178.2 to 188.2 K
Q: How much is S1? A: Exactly 8.3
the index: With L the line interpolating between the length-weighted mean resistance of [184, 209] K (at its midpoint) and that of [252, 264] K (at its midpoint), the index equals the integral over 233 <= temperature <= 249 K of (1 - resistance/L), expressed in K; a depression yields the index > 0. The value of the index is 1.3 K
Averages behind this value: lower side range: 7.07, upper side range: 6.94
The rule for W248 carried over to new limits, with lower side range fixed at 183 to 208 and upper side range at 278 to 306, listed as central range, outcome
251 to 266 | 0.15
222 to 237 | -0.13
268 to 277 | -0.12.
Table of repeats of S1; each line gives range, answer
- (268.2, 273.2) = 9.16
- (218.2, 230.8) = 8.79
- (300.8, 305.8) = 9.08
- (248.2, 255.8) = 4.83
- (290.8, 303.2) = 8.2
